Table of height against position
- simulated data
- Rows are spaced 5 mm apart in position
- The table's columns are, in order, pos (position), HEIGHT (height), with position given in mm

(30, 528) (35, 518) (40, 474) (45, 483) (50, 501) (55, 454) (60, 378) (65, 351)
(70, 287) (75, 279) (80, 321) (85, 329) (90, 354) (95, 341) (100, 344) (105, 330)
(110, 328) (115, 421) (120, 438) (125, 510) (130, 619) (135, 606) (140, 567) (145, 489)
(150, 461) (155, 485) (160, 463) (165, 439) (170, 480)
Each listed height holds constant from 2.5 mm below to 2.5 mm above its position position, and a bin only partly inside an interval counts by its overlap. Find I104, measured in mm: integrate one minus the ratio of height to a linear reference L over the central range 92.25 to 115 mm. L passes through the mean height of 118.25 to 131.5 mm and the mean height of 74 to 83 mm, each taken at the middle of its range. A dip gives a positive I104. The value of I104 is 4.1 mm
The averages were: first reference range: 305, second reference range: 520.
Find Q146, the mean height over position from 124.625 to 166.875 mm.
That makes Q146 517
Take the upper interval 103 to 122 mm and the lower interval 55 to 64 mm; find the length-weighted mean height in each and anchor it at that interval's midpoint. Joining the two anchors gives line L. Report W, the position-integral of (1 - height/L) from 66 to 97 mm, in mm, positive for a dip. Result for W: 5.45 mm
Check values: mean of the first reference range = 395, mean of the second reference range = 379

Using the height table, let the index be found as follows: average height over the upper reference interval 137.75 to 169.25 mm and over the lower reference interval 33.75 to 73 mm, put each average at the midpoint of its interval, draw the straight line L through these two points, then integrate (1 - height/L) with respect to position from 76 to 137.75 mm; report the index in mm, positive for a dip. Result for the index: 6.7 mm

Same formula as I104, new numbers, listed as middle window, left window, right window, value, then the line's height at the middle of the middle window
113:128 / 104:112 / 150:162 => -3.9 mm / 366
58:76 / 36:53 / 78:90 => 3.3 mm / 399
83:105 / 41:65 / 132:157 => 6.4 mm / 480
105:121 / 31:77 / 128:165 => 3.4 mm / 483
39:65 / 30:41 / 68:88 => -1.1 mm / 428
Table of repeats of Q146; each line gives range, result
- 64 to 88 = 312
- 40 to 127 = 381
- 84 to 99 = 343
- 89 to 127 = 383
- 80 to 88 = 328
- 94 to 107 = 338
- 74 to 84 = 308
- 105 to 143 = 487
